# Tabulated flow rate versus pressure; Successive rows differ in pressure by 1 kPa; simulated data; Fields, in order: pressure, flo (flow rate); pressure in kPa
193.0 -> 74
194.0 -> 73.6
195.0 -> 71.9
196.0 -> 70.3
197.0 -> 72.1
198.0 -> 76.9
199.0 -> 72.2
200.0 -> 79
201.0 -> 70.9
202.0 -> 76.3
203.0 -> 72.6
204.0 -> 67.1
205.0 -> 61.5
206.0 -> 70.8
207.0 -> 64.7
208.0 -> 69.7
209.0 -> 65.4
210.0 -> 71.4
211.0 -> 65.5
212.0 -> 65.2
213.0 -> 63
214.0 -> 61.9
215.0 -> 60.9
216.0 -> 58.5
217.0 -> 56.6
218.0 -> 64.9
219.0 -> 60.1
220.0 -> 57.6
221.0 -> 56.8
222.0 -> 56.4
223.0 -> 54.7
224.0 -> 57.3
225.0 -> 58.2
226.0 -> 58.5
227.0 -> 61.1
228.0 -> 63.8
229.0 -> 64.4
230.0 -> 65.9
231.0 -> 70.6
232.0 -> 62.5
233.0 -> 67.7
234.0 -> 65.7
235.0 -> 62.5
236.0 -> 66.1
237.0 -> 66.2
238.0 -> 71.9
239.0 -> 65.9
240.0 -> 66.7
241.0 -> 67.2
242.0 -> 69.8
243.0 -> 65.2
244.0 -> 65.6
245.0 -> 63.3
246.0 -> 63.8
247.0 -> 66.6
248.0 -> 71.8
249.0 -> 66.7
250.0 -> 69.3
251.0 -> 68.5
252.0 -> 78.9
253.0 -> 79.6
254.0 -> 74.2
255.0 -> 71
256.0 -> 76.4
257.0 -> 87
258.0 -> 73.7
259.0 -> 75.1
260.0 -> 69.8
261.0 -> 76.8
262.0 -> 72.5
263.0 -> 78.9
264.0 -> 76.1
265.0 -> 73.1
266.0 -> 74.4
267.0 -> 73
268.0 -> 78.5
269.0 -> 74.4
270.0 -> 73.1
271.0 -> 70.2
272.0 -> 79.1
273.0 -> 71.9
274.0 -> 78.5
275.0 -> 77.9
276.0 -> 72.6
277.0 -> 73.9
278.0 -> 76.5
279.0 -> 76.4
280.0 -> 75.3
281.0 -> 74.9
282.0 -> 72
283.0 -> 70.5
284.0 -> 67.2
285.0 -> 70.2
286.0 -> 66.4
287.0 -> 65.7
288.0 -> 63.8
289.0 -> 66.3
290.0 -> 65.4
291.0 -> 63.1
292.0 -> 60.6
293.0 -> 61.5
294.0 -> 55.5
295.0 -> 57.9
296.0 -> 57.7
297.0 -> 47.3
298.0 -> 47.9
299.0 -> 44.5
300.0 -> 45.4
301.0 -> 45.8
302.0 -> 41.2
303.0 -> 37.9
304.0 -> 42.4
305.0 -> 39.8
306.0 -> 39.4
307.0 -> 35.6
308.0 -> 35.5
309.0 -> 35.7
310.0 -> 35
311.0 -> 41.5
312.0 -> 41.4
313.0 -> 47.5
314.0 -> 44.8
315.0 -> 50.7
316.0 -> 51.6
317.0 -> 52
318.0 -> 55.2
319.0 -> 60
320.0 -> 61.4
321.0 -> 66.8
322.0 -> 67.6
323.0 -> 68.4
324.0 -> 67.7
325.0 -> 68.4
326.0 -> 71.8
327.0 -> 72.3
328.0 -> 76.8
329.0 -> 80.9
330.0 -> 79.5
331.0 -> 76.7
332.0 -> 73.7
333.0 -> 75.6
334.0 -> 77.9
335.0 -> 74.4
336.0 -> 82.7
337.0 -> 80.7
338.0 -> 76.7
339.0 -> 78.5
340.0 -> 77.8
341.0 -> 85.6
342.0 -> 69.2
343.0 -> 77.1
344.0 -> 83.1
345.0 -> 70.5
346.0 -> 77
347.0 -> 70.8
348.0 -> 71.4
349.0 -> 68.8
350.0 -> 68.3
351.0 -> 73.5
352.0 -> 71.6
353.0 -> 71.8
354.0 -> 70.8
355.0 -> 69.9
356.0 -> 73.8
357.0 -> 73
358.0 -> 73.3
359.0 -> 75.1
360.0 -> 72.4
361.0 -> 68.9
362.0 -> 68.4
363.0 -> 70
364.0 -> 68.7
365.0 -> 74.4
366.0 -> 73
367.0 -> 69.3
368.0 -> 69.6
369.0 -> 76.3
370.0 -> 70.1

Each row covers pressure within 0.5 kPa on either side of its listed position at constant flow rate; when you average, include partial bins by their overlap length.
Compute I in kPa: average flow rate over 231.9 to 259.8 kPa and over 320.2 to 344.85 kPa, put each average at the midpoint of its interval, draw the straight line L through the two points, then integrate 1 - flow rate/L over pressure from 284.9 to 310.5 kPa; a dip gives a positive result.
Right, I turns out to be 7.8 kPa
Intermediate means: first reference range 69.7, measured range 50.8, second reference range 75.2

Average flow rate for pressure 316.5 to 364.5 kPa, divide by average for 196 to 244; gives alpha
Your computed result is 1.10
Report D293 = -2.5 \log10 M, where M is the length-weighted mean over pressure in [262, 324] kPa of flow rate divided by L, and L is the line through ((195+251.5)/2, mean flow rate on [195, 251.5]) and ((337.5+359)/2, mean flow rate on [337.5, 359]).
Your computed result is 0.16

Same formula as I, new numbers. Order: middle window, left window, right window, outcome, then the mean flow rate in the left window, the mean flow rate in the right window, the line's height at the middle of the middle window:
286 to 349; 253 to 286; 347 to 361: 9.9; 74.5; 71.7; 72.9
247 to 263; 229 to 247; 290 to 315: -3.4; 66.2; 46.5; 61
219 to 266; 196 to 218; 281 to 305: -3.5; 67.7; 57.2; 63.4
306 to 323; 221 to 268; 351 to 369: 5.1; 68.6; 71.6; 70.4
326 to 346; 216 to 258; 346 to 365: -1.9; 66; 71.4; 70.5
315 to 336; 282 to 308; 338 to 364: -1.3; 54.3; 73.2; 64.6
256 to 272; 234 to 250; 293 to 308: -4.5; 66.7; 45.8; 58.8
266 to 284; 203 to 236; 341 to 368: -2.0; 63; 72.3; 66.8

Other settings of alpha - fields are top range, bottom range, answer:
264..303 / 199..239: 1.02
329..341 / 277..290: 1.11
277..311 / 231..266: 0.79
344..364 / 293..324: 1.47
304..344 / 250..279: 0.84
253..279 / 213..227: 1.28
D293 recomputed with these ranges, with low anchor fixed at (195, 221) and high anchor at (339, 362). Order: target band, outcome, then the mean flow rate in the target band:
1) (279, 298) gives 0.099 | 64.4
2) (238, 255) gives -0.007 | 69.1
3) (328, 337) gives -0.076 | 77.8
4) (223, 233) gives 0.091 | 62.4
